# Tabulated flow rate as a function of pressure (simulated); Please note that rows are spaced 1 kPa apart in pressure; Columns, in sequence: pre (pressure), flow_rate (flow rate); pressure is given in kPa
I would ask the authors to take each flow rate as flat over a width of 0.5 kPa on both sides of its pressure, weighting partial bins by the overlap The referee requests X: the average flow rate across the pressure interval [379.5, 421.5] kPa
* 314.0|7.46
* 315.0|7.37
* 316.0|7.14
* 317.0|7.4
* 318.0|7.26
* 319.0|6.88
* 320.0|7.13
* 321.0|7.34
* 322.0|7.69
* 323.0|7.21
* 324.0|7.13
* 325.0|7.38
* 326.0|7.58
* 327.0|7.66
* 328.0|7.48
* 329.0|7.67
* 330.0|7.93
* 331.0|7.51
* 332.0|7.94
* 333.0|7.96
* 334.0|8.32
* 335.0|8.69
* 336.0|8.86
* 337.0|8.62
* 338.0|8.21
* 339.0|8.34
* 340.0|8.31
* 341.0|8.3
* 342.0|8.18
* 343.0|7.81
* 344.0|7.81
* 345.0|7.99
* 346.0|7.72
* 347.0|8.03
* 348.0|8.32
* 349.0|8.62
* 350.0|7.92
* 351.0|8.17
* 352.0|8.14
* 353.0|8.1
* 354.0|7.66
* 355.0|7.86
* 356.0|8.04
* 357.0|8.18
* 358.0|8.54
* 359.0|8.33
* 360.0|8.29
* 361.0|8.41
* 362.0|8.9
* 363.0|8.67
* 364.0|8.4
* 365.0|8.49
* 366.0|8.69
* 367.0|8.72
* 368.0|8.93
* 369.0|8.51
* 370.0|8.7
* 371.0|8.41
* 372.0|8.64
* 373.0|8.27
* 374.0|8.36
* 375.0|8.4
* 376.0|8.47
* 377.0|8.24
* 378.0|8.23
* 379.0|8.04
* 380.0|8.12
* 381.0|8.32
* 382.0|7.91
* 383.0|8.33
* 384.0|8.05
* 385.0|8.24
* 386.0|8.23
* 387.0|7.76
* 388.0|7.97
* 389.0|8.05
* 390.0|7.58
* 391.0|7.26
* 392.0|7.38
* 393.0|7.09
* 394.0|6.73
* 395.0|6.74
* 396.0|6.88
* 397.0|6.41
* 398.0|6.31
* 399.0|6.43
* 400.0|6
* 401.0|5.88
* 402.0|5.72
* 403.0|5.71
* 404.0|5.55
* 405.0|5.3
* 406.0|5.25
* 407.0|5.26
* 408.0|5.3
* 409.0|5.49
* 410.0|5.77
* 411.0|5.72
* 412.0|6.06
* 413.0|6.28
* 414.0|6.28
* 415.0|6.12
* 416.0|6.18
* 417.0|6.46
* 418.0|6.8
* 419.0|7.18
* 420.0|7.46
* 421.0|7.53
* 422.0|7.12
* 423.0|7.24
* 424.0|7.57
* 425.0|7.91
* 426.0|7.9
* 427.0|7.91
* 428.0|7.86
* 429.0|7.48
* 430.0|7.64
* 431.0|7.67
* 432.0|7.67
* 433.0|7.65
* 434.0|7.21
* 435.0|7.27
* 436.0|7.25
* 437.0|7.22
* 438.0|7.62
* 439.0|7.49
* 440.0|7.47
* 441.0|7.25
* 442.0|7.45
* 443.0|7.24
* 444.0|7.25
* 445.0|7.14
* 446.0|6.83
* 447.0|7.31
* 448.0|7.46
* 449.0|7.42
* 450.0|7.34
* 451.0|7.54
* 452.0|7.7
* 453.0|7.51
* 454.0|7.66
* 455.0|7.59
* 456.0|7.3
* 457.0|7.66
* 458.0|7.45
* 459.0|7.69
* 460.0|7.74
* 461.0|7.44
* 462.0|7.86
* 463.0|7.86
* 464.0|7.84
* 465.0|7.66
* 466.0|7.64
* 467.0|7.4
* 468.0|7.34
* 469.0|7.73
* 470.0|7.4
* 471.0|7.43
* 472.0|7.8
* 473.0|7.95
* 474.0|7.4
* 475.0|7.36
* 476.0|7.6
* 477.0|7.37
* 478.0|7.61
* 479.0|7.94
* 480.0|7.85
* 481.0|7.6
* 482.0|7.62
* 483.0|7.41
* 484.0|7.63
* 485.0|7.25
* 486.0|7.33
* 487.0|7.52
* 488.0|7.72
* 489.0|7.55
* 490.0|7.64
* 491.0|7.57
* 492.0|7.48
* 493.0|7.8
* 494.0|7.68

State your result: 6.74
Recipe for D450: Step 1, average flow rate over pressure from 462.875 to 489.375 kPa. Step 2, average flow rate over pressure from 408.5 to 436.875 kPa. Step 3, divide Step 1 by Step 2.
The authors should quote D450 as 1.08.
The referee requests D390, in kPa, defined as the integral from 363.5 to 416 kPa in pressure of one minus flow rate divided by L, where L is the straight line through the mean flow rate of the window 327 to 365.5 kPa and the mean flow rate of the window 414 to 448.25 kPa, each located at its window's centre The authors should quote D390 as 3.4 kPa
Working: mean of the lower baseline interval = 8.17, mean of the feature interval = 7.24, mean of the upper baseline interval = 7.3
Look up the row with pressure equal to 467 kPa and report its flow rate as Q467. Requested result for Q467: 7.4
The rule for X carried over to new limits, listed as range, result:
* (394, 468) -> 7.01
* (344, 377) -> 8.33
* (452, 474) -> 7.61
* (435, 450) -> 7.31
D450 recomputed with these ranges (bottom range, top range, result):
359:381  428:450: 0.87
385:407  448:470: 1.13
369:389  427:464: 0.91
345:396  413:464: 0.91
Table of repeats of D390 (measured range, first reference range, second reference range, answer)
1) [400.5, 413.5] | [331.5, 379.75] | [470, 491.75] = 3.8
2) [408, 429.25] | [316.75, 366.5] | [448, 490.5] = 2.5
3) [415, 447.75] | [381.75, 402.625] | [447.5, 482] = 0.3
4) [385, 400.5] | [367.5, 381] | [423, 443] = 1.9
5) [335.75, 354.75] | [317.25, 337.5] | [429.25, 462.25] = -1.2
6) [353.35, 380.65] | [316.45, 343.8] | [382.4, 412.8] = -4.7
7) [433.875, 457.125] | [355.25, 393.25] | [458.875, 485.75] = 1.2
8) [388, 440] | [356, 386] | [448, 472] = 7.8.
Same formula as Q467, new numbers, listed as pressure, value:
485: 7.25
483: 7.41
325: 7.38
